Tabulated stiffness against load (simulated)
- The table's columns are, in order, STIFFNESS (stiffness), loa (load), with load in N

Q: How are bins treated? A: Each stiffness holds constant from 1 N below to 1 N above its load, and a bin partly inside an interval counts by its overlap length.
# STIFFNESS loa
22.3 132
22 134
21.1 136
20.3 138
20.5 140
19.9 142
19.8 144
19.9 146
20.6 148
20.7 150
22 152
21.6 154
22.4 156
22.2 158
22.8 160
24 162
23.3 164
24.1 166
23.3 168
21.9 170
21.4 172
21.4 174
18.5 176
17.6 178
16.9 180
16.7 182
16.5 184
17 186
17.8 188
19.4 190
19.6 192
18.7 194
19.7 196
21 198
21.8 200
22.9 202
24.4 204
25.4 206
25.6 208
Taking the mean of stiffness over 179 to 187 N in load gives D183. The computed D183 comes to 16.8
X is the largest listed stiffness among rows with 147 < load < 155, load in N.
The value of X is 22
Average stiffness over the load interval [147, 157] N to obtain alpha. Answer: 21.5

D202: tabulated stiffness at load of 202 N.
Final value 22.9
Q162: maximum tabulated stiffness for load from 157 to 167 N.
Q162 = 24.1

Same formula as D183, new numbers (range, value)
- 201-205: 23.6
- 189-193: 19.5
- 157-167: 23.3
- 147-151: 20.6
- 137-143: 20.2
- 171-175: 21.4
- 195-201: 20.8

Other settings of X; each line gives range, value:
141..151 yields 20.7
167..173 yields 23.3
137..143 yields 20.5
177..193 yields 19.6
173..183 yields 21.4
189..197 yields 19.7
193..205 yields 24.4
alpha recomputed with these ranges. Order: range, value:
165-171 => 23.1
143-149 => 20.1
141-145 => 19.9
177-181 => 17.2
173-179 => 19.2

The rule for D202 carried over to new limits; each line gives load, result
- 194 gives 18.7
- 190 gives 19.4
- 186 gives 17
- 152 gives 22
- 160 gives 22.8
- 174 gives 21.4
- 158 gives 22.2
